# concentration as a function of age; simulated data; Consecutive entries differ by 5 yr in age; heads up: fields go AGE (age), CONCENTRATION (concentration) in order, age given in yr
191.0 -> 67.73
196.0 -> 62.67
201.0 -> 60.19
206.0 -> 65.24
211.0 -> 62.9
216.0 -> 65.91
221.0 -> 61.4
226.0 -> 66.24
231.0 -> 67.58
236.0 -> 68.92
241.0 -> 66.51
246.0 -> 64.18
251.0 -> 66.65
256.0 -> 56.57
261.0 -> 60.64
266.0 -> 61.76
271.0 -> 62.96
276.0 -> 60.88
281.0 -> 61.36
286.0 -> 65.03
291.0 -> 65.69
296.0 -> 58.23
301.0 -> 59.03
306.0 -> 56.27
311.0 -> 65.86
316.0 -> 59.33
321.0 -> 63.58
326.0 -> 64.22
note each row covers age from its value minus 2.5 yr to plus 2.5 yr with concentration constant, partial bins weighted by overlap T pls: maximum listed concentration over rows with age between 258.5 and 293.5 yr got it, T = 65.69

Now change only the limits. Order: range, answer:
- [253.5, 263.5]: 60.64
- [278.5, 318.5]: 65.86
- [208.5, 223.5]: 65.91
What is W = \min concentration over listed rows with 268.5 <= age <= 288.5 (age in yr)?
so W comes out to 60.88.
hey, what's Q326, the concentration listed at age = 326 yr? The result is 64.22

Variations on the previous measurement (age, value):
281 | 61.36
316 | 59.33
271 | 62.96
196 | 62.67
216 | 65.91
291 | 65.69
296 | 58.23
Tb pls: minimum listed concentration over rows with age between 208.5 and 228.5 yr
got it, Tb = 61.4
